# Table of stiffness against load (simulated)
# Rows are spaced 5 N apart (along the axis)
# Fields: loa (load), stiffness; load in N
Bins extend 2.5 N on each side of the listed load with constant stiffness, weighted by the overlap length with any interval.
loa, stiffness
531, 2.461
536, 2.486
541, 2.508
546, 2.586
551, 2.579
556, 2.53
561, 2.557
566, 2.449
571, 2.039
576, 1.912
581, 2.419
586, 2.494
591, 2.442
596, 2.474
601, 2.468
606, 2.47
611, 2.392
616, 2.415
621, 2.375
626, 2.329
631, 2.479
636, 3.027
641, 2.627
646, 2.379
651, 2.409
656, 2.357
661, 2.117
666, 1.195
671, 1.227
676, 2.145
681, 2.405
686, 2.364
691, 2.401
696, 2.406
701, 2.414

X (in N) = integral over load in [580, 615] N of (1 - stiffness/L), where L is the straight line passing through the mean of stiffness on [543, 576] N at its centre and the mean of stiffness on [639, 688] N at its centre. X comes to -2.2 N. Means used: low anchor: 2.42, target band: 2.45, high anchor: 2.11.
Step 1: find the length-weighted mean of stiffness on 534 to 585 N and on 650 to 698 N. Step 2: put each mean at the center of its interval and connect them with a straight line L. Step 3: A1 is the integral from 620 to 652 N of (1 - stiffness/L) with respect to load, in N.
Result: -4.9 N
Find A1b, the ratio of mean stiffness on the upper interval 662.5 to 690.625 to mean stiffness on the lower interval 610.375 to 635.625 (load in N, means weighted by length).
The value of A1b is 0.78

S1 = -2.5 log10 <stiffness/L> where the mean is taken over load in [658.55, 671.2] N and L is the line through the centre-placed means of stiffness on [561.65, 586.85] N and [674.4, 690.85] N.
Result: 0.43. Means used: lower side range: 2.27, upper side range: 2.33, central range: 1.56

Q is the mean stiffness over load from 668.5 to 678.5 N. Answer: 1.69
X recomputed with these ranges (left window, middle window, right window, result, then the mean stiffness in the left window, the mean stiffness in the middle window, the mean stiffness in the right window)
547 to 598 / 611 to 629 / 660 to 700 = -1.1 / 2.39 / 2.38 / 2.04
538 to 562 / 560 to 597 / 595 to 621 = 2.4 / 2.55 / 2.33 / 2.44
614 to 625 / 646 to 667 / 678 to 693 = 2.3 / 2.39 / 2.12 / 2.38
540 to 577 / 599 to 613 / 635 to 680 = -1.0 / 2.41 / 2.44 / 2.14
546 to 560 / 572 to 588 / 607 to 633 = 1.6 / 2.56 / 2.25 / 2.4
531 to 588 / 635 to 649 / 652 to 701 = -2.8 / 2.42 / 2.63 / 2.1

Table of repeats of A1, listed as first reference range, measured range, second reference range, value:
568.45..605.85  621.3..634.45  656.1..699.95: -1.39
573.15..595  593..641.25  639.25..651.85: -1.93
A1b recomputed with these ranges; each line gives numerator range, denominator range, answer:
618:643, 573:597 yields 1.10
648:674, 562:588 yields 0.82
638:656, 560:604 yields 1.05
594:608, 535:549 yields 0.98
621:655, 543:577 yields 1.05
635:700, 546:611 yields 0.92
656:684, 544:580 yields 0.79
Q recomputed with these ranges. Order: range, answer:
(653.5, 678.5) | 1.81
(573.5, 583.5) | 2.17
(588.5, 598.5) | 2.46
